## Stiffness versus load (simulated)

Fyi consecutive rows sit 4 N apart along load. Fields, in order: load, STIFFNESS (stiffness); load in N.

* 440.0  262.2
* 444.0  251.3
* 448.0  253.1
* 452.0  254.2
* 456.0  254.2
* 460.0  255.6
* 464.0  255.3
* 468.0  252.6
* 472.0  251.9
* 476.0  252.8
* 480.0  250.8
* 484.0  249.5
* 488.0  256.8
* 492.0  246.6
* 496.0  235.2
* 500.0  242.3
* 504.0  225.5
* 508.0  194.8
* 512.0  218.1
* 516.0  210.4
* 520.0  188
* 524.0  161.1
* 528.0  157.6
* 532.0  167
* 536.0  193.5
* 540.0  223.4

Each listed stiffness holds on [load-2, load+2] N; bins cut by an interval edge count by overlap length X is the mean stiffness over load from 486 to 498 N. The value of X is 246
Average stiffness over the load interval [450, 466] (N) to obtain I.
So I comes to 255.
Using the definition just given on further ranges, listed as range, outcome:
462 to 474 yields 253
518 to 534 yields 168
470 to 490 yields 252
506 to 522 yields 203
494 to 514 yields 223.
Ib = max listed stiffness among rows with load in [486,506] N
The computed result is 256.8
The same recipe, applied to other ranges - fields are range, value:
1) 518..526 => 188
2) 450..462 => 255.6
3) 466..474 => 252.6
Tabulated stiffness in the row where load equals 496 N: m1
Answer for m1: 235.2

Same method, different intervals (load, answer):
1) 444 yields 251.3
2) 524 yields 161.1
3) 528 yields 157.6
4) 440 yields 262.2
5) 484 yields 249.5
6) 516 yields 210.4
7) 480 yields 250.8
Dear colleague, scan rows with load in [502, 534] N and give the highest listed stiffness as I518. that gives 225.5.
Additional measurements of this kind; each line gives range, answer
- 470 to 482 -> 252.8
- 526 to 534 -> 167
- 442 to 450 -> 253.1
